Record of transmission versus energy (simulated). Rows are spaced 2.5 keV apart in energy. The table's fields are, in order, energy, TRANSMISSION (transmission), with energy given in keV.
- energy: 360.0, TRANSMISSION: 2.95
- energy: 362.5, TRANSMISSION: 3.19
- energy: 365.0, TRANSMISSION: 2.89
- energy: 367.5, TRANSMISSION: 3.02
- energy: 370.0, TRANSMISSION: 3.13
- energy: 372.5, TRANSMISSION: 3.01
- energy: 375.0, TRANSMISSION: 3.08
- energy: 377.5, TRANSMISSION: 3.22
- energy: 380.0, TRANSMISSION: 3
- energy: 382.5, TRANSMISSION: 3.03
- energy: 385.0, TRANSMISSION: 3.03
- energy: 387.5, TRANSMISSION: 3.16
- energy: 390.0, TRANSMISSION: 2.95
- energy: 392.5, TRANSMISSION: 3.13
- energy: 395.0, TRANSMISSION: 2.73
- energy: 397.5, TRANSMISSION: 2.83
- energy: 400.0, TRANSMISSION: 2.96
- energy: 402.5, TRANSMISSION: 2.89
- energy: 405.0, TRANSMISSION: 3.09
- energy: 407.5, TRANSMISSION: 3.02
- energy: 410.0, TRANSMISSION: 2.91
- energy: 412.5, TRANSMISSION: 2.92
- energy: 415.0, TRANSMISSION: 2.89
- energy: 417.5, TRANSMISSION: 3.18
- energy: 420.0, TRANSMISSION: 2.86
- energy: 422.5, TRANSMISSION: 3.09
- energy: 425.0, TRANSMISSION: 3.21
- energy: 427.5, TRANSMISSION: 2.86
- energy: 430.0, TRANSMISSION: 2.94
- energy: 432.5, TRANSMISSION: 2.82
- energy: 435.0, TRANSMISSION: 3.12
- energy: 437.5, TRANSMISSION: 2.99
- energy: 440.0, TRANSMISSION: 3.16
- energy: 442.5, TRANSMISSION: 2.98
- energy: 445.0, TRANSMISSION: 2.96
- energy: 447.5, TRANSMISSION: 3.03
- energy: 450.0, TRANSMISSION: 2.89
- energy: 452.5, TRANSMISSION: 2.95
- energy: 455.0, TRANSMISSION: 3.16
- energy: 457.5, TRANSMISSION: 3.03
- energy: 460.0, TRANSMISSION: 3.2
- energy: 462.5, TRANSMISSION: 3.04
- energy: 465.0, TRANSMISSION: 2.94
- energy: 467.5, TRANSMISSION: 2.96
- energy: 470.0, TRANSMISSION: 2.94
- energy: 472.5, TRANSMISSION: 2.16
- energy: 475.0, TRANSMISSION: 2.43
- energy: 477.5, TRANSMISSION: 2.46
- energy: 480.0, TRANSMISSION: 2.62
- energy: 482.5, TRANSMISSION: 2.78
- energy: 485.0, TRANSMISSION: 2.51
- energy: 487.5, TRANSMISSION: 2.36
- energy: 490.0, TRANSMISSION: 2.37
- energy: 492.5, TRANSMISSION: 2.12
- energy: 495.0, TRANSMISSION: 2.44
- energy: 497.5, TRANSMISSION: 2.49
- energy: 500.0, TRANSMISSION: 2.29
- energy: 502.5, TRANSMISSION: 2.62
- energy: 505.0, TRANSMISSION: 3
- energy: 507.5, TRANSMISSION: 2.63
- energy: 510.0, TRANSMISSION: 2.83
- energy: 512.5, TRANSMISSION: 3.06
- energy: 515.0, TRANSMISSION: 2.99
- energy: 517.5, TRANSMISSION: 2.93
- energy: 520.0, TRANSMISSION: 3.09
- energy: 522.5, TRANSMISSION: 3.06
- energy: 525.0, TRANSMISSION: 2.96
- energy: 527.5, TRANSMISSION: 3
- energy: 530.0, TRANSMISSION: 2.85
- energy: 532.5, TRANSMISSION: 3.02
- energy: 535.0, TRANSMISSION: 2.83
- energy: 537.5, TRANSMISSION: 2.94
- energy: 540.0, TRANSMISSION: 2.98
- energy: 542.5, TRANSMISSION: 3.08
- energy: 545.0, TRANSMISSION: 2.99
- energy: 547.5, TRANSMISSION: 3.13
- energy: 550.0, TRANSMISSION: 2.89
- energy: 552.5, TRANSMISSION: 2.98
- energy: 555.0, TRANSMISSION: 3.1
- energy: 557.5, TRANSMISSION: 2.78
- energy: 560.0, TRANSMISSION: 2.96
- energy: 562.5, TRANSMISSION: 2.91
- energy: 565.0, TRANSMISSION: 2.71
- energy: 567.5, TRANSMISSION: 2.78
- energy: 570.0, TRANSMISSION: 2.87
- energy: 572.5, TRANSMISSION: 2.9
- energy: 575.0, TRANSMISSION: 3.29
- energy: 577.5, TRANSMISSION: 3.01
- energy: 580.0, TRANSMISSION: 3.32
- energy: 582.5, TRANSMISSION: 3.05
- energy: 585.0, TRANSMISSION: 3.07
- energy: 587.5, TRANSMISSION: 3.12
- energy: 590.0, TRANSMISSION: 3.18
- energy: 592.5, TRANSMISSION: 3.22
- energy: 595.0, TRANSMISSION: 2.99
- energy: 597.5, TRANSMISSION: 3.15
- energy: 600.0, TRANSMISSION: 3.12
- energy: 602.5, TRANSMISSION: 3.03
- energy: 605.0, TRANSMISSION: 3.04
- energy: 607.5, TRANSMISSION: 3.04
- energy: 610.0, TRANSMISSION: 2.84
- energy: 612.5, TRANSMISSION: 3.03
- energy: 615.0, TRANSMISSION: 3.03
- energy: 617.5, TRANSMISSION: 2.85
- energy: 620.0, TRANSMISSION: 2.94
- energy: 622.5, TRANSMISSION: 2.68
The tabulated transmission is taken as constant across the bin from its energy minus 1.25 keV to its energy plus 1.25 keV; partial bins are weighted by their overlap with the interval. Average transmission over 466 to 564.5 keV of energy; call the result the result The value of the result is 2.78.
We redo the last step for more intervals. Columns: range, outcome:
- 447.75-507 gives 2.69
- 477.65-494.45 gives 2.46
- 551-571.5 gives 2.89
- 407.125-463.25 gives 3.01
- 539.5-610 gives 3.02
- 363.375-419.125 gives 3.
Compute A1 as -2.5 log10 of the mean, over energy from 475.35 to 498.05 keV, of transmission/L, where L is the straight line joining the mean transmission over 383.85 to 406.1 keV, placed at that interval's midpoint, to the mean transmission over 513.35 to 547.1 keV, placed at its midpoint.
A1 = 0.21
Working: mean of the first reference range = 2.97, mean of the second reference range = 2.98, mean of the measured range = 2.46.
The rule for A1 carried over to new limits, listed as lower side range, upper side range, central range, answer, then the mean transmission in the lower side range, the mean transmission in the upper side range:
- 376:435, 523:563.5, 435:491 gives 0.059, 2.99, 2.96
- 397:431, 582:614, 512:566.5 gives 0.027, 2.98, 3.07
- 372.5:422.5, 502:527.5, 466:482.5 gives 0.132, 3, 2.93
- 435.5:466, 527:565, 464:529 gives 0.114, 3.03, 2.95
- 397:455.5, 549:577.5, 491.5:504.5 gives 0.212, 2.99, 2.93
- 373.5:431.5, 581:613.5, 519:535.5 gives 0.024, 3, 3.07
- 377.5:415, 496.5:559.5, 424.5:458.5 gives -0.018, 2.98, 2.9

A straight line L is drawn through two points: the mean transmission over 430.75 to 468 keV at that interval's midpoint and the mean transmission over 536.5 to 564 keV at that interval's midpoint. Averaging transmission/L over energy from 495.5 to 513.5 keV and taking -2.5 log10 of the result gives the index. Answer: 0.12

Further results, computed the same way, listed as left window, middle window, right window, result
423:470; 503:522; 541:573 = 0.01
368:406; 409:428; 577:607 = 0.01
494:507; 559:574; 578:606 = 0.04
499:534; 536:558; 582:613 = -0.01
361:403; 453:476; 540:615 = 0.05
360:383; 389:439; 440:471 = 0.02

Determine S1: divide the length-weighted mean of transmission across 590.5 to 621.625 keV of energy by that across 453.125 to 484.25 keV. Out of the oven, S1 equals 1.08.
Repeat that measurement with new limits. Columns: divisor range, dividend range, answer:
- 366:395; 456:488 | 0.90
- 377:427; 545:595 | 1.00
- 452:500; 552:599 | 1.13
